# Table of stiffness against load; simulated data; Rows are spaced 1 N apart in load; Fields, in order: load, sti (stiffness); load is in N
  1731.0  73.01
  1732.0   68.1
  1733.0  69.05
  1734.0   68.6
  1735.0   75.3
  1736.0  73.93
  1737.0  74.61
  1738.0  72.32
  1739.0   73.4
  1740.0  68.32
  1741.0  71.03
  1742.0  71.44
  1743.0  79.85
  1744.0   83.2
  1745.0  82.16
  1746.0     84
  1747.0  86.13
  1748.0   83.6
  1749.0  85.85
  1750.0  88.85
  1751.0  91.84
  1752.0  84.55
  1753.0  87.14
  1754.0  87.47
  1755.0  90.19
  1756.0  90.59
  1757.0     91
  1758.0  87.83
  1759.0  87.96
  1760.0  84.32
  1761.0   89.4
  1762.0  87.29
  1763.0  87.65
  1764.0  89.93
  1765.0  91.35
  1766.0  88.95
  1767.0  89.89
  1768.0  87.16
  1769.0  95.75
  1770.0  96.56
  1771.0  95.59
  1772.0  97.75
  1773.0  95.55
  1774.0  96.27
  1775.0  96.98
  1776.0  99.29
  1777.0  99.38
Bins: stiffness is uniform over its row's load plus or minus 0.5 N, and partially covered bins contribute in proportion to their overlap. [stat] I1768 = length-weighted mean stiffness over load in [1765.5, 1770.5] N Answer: 91.7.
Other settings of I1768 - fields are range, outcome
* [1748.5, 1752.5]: 87.8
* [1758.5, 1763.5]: 87.3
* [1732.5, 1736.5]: 71.7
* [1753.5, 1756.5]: 89.4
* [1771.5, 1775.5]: 96.6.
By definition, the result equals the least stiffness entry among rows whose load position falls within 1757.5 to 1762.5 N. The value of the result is 84.32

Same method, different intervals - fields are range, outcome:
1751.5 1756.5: 84.55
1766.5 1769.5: 87.16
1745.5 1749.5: 83.6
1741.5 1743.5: 71.44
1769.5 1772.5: 95.59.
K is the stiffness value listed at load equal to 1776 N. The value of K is 99.29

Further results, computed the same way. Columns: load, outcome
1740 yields 68.32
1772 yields 97.75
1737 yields 74.61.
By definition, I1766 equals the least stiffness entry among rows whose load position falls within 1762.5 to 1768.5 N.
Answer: 87.16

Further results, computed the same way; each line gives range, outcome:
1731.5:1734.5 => 68.1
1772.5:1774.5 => 95.55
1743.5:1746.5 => 82.16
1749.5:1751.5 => 88.85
